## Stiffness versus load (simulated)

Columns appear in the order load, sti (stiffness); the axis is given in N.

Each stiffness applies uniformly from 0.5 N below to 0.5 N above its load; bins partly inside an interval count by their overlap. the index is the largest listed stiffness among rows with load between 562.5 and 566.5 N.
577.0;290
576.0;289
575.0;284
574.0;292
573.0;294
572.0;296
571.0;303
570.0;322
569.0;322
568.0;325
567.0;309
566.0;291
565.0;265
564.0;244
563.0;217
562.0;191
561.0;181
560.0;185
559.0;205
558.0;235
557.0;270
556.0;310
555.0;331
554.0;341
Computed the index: 291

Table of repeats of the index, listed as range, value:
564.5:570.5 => 325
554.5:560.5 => 331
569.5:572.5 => 322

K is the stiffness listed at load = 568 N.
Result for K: 325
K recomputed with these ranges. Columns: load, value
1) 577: 290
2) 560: 185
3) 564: 244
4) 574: 292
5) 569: 322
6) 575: 284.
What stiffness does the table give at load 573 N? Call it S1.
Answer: 294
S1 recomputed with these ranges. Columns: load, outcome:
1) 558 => 235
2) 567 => 309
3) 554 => 341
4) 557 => 270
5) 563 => 217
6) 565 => 265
